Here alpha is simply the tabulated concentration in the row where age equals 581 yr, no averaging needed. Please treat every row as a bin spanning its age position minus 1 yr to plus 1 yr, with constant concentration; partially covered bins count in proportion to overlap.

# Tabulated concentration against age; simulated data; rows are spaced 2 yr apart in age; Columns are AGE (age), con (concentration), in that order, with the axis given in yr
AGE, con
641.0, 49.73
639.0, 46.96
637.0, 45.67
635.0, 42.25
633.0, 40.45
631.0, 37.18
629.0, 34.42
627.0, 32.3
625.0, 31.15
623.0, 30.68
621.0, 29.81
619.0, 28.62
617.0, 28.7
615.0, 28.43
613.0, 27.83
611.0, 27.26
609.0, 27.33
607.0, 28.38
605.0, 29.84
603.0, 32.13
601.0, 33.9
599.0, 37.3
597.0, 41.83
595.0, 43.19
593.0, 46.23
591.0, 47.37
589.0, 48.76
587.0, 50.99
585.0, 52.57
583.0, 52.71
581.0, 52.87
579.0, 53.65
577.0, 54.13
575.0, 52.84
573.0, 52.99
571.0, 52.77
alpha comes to 52.87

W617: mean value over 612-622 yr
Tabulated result 28.7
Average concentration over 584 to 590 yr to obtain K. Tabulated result 50.8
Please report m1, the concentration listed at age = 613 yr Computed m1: 27.83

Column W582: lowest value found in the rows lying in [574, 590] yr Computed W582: 48.76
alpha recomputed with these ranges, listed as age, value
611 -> 27.26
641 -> 49.73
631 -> 37.18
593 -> 46.23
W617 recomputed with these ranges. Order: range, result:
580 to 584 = 52.8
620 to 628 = 31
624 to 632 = 33.8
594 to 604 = 37.7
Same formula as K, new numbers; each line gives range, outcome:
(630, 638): 41.4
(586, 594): 48.3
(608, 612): 27.3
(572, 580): 53.4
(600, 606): 32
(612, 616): 28.1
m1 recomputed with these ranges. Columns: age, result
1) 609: 27.33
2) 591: 47.37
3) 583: 52.71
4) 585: 52.57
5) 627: 32.3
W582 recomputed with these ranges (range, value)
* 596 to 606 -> 29.84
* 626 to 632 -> 32.3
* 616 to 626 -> 28.62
